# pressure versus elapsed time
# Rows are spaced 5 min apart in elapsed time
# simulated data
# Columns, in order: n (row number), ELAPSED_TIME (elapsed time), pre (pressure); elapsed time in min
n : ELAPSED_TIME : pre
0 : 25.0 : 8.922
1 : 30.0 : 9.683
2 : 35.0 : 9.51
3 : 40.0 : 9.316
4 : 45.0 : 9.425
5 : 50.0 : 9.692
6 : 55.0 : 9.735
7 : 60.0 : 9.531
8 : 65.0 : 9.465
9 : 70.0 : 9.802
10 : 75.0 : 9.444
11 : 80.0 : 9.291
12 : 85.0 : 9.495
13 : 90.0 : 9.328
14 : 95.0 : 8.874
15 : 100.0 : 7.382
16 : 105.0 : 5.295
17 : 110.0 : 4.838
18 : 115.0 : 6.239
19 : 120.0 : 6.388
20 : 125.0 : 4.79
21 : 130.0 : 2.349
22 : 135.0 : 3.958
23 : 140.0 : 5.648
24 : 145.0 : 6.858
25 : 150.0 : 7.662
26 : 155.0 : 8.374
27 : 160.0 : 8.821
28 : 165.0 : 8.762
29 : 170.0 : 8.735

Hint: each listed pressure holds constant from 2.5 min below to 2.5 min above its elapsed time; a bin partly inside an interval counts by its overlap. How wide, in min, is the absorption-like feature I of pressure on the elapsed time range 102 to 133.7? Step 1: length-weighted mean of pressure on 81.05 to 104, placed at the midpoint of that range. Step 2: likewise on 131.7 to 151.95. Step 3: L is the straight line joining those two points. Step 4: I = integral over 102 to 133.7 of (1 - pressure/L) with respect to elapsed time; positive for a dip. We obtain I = 9.8 min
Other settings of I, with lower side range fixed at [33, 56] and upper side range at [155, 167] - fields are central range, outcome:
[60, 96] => -0.5 min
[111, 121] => 3.3 min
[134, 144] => 4.1 min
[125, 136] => 6.8 min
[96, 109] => 3.8 min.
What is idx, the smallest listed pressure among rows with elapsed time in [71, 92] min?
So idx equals 9.291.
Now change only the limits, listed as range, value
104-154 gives 2.349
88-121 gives 4.838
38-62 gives 9.316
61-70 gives 9.465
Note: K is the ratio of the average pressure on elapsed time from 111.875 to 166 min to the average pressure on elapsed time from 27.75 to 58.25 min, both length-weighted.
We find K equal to 0.7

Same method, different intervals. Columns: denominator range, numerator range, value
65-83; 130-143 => 0.46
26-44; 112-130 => 0.56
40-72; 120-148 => 0.51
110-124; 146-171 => 1.42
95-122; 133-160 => 1.08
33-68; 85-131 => 0.68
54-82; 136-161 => 0.75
